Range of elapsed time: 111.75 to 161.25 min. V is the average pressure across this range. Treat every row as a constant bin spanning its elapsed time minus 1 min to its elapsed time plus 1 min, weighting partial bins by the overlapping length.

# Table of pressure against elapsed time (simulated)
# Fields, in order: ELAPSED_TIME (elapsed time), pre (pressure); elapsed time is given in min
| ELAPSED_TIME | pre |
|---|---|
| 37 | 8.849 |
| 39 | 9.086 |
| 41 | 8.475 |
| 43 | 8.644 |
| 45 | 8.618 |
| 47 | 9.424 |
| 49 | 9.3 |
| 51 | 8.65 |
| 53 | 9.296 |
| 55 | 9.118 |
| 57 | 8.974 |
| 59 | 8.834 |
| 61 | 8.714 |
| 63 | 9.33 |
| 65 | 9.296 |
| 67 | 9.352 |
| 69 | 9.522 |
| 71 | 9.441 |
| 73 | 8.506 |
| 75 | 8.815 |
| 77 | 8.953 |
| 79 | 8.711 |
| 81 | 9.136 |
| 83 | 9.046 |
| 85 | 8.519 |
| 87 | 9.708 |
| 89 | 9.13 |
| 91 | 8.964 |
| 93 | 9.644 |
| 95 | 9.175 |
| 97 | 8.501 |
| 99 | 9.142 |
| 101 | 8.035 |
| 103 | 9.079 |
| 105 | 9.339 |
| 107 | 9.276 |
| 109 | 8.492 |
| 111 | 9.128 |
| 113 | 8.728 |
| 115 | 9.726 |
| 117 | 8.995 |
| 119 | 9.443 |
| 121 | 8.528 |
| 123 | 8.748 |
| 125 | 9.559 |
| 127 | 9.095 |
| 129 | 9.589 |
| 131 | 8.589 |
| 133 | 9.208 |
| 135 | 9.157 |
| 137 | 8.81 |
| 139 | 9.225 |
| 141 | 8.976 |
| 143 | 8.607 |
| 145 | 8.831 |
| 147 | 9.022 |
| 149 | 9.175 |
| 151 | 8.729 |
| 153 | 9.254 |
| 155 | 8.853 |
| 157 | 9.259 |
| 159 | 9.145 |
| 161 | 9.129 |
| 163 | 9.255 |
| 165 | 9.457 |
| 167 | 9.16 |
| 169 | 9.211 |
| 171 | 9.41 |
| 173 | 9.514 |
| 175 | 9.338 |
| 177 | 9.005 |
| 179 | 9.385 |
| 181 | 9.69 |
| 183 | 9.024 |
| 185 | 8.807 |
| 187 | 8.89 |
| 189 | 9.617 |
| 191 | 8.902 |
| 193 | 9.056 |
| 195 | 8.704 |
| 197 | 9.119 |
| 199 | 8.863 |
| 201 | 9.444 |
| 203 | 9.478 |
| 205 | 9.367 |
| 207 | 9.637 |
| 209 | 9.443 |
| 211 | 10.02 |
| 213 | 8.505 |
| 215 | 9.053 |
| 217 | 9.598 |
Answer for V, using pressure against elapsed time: 9.05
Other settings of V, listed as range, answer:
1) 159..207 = 9.22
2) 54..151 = 9.04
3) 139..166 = 9.06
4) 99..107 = 8.92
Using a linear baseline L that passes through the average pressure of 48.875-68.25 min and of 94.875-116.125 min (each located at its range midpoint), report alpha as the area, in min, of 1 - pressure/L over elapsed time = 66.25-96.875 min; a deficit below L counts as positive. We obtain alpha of -0.2 min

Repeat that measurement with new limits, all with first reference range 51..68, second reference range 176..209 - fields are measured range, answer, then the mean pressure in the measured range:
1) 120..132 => 0.2 min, 9.02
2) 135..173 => 0.3 min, 9.1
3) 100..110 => 0.3 min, 8.84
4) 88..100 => 0.0 min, 9.09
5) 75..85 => 0.2 min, 8.9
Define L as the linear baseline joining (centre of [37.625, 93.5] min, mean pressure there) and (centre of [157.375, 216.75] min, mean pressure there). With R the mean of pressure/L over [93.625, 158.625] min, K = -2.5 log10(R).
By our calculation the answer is 0.01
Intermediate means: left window 9.04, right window 9.23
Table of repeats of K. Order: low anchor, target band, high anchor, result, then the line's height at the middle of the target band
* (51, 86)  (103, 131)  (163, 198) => 0.00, 9.1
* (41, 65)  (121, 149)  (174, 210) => 0.01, 9.12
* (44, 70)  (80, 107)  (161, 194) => 0.01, 9.15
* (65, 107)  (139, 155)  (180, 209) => 0.02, 9.13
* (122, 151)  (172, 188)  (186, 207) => -0.01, 9.13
